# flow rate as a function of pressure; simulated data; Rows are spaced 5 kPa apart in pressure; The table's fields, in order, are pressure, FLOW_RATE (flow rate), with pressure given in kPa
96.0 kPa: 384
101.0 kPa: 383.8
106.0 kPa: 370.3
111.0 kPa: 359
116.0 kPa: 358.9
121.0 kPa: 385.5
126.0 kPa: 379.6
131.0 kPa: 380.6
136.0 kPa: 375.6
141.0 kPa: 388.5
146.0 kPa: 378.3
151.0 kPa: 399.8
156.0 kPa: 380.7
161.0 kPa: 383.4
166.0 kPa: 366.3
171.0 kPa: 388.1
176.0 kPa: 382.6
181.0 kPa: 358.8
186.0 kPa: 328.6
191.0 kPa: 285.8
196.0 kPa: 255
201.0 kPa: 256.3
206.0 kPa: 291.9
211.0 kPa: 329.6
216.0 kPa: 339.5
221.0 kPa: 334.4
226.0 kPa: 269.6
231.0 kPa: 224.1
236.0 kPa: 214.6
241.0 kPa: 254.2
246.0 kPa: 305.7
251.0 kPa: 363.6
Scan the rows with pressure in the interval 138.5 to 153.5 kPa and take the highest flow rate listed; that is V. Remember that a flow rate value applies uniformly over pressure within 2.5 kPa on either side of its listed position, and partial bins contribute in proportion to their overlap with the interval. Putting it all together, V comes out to 399.8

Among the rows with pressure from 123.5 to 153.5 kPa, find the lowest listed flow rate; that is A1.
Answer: 375.6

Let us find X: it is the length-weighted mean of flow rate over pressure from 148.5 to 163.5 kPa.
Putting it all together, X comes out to 388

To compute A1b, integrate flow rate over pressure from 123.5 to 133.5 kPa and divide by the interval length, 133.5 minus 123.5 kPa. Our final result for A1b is 380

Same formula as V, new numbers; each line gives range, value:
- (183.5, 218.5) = 339.5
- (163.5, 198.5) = 388.1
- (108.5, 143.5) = 388.5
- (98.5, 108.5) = 383.8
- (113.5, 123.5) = 385.5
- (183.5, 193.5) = 328.6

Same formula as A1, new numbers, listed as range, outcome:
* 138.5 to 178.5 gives 366.3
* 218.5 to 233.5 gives 224.1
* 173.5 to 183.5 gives 358.8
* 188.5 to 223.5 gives 255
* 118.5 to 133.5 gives 379.6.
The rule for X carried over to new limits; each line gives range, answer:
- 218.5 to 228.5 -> 302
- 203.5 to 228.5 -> 313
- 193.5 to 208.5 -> 268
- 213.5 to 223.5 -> 337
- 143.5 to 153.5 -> 389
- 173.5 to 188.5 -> 357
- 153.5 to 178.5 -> 380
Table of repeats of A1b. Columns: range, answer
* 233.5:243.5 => 234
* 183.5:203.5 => 281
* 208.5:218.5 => 335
